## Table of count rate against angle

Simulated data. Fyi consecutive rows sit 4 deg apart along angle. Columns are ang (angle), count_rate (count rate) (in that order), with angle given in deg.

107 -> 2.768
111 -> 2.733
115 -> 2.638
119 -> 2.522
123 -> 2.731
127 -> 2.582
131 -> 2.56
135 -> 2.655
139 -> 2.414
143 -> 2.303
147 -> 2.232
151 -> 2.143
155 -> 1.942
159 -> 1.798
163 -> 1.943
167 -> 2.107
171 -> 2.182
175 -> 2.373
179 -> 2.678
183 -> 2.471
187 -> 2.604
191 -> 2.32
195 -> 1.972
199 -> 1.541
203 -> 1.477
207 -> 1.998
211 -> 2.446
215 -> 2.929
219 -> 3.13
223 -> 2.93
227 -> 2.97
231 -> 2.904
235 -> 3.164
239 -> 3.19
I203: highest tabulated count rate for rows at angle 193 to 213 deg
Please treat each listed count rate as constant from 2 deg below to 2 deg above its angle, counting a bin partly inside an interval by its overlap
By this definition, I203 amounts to 2.446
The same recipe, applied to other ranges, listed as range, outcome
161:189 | 2.678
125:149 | 2.655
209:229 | 3.13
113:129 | 2.731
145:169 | 2.232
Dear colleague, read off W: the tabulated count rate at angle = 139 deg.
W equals 2.414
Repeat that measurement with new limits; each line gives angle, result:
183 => 2.471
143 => 2.303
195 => 1.972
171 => 2.182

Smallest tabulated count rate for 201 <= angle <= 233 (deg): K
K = 1.477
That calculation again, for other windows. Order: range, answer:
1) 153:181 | 1.798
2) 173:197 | 1.972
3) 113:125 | 2.522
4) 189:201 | 1.541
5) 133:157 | 1.942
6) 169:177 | 2.182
